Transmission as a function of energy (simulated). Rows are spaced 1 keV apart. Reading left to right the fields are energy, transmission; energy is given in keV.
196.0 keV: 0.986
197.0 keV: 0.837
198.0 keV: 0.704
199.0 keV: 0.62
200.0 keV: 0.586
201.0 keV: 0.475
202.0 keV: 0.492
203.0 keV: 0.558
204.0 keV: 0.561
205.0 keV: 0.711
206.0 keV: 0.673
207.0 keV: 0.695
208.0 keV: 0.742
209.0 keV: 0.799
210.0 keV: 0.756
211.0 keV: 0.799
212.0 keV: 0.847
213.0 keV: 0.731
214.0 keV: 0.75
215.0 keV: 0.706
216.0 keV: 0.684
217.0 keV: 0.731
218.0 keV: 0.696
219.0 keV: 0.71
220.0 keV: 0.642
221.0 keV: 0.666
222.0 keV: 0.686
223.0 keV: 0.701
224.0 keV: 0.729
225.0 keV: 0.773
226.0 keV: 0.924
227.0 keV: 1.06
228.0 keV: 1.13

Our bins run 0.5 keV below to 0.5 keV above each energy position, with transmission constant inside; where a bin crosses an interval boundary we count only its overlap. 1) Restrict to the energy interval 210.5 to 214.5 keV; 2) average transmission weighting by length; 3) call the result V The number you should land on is 0.782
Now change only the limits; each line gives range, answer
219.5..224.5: 0.685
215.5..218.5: 0.704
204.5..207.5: 0.693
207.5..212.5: 0.789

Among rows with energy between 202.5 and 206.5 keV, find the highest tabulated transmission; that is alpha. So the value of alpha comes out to 0.711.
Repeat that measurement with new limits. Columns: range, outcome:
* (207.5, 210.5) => 0.799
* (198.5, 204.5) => 0.62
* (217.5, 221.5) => 0.71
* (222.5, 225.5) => 0.773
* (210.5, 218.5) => 0.847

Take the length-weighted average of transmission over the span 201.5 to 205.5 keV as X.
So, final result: 0.581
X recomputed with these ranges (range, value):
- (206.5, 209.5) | 0.745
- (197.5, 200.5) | 0.637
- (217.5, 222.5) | 0.68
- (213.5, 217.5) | 0.718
